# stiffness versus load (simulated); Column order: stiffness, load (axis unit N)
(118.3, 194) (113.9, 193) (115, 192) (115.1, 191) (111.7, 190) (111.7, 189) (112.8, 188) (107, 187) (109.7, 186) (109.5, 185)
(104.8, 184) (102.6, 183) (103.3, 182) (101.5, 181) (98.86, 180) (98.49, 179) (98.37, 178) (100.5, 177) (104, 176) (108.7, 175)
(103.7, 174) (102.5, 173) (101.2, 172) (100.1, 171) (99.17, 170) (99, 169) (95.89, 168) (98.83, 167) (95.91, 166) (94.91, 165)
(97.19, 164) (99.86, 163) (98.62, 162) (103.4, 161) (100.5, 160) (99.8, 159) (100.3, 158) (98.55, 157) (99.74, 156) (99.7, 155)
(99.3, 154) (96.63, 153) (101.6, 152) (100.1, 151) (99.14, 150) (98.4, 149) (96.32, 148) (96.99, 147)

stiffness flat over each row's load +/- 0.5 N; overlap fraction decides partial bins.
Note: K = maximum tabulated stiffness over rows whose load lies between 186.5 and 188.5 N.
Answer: 112.8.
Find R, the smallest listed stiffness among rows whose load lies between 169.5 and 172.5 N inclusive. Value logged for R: 99.17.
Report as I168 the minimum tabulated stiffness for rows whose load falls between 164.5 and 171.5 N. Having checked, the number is 94.91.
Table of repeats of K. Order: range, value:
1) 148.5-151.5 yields 100.1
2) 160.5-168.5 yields 103.4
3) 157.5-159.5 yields 100.3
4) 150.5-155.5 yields 101.6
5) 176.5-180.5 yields 100.5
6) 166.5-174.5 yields 103.7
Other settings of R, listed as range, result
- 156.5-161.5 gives 98.55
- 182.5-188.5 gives 102.6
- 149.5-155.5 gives 96.63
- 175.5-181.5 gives 98.37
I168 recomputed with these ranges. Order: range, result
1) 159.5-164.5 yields 97.19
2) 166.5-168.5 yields 95.89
